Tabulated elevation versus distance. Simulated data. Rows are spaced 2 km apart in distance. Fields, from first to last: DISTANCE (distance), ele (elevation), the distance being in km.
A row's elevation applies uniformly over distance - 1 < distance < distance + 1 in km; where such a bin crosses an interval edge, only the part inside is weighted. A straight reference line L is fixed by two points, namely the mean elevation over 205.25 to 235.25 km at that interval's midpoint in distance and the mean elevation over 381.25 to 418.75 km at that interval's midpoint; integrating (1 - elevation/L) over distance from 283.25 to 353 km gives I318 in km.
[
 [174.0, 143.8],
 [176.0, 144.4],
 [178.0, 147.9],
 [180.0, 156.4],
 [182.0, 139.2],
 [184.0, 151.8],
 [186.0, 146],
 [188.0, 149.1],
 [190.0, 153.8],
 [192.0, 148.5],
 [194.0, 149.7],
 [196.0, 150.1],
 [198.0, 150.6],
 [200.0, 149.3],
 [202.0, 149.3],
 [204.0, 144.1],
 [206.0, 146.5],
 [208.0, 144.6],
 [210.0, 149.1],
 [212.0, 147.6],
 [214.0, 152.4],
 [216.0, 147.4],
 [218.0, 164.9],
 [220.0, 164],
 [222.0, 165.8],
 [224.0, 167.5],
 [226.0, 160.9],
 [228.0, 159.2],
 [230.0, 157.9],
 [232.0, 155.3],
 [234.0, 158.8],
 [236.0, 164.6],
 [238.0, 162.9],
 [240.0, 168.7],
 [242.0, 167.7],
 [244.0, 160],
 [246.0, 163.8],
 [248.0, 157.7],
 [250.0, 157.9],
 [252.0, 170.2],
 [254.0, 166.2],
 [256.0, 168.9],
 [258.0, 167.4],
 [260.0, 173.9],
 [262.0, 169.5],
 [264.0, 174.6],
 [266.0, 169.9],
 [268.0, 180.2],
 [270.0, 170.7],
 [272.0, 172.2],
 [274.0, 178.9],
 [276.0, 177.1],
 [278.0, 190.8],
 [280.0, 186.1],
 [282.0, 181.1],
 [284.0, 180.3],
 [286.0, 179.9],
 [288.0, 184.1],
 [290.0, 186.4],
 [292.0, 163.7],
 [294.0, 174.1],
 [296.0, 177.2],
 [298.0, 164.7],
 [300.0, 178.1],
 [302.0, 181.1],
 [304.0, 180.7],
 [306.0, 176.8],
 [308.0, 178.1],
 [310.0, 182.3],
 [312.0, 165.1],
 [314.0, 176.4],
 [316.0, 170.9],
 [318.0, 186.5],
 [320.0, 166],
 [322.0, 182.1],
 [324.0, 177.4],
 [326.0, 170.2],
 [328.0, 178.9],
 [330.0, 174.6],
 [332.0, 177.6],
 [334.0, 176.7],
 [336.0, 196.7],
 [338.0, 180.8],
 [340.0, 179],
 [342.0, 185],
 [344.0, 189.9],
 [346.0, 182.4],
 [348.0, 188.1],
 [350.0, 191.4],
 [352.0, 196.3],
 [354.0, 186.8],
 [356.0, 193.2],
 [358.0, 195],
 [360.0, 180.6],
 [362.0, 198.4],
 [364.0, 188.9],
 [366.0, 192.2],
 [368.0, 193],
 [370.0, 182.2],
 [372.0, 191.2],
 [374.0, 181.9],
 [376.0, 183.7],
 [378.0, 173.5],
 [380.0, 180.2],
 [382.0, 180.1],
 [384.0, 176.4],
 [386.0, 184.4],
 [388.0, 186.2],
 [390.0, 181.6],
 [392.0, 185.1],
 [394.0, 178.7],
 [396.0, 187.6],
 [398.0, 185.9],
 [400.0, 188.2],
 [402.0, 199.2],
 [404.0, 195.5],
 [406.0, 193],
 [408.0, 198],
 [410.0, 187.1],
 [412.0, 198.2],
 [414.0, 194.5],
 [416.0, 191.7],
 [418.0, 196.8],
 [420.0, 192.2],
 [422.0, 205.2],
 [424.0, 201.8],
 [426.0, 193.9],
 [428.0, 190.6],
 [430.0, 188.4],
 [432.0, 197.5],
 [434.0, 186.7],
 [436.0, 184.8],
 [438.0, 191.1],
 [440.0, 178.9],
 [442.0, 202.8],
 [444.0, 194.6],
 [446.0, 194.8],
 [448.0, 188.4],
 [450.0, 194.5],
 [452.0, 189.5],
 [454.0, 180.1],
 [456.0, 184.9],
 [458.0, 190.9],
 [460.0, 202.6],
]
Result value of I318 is -2.2 km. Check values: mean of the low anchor 156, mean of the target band 179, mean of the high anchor 189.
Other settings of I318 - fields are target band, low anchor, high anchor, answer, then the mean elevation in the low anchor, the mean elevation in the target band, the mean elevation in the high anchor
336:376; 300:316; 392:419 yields -0.9 km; 177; 188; 192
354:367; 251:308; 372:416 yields -0.5 km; 176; 191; 187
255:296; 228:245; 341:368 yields -1.3 km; 162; 177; 190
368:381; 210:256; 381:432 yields 0.1 km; 161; 183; 191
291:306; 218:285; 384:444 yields 0.1 km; 169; 174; 191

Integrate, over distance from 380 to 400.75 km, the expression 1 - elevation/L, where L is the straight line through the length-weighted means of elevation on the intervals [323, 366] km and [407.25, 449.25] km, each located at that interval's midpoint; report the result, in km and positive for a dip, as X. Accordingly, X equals 0.7 km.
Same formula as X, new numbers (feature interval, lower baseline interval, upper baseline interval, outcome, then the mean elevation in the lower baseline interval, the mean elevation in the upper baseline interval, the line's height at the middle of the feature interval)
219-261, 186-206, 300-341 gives -1.2 km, 149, 178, 159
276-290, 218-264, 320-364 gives -0.9 km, 164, 184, 173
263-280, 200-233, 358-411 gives -1.3 km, 155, 187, 165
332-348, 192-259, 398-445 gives -0.5 km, 158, 193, 179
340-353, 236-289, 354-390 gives -0.4 km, 172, 186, 183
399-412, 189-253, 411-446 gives -0.3 km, 157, 194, 189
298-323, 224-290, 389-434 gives 0.2 km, 170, 192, 178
